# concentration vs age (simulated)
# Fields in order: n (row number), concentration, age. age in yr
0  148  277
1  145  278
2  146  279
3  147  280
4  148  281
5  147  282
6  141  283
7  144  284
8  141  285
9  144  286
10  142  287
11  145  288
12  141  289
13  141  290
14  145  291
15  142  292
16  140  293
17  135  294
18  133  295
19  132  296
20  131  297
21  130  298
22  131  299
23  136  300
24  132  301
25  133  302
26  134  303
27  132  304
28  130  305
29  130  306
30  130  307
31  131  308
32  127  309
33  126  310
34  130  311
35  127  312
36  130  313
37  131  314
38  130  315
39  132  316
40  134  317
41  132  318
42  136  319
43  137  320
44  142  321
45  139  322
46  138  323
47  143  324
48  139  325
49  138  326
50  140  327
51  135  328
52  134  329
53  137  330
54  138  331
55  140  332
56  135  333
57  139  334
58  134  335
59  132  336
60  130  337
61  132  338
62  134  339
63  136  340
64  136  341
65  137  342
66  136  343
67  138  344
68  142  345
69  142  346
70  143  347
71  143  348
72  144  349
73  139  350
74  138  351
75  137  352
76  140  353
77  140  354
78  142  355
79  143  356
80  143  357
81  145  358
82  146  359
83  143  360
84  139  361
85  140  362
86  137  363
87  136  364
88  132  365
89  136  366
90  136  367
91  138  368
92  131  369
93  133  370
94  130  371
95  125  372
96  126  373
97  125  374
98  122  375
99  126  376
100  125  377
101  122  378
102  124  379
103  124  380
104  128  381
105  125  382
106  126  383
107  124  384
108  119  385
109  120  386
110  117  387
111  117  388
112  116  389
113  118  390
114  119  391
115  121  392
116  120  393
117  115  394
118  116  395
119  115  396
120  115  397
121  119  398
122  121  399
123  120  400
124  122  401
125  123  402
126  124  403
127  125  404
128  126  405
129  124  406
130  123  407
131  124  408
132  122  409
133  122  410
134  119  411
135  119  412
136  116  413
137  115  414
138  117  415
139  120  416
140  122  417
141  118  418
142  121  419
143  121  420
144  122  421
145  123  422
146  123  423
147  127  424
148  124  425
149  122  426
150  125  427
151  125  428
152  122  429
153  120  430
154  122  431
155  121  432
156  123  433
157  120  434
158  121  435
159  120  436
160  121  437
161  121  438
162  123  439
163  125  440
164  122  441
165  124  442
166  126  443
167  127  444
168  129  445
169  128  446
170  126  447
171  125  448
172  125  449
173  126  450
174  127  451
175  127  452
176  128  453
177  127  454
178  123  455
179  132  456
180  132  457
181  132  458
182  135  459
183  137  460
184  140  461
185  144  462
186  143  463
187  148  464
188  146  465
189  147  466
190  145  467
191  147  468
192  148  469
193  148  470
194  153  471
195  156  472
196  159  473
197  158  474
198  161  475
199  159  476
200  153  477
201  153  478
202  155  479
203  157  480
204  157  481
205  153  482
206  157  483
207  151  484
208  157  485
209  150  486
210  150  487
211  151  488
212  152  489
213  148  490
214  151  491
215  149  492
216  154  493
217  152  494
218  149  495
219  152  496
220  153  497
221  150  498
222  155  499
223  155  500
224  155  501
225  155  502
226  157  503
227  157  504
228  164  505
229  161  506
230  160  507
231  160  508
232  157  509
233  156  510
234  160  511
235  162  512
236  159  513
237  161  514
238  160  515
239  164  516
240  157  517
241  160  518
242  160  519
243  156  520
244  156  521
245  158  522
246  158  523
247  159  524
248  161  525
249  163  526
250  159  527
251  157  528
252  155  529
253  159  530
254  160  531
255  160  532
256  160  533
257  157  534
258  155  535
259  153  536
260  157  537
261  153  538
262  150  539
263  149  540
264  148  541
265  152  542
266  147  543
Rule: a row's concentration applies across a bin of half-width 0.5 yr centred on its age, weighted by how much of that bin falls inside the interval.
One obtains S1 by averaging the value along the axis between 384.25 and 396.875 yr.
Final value 118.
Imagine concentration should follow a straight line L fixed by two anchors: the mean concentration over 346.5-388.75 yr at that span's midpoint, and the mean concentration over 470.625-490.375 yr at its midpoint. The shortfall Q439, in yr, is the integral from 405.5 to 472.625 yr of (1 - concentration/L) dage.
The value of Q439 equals 8.5 yr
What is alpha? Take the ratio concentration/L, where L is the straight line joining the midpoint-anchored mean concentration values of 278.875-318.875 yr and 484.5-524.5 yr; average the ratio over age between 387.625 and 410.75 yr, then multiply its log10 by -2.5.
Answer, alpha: 0.207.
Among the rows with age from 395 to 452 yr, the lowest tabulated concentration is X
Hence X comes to 115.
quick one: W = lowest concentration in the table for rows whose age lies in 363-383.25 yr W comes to 122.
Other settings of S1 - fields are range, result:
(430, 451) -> 124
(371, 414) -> 121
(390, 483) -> 130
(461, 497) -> 152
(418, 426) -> 123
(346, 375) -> 137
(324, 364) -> 139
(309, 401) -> 132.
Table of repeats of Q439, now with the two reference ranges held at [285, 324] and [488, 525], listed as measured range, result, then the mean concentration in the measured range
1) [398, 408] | 1.54 yr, 123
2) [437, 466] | 3.88 yr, 130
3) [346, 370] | 0.16 yr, 140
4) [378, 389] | 1.62 yr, 122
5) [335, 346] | 0.24 yr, 136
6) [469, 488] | -0.14 yr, 155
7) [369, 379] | 1.13 yr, 126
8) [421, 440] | 3.31 yr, 122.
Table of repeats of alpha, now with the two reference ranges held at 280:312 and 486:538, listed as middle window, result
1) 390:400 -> 0.23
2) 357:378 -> 0.07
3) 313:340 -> 0.03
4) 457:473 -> 0.05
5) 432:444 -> 0.22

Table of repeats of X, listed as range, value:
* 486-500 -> 148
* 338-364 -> 132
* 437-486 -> 121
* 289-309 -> 127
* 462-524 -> 143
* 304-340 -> 126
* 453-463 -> 123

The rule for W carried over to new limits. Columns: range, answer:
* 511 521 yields 156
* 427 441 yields 120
